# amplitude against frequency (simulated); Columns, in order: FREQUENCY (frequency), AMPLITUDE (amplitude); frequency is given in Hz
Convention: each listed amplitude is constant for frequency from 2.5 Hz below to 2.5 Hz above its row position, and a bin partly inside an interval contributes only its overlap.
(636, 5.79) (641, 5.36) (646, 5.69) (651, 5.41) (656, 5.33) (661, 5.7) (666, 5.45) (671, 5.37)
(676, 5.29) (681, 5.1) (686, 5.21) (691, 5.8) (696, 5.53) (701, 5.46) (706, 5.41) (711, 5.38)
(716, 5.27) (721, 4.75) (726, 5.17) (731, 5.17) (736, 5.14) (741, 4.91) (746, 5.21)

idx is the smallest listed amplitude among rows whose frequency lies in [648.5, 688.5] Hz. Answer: 5.1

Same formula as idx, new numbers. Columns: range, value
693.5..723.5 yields 4.75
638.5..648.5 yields 5.36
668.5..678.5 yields 5.29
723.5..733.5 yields 5.17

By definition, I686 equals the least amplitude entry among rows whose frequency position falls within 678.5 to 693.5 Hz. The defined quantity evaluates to 5.1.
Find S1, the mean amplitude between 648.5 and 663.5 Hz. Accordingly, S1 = 5.48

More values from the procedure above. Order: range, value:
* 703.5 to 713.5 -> 5.4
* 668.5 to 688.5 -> 5.24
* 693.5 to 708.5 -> 5.47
